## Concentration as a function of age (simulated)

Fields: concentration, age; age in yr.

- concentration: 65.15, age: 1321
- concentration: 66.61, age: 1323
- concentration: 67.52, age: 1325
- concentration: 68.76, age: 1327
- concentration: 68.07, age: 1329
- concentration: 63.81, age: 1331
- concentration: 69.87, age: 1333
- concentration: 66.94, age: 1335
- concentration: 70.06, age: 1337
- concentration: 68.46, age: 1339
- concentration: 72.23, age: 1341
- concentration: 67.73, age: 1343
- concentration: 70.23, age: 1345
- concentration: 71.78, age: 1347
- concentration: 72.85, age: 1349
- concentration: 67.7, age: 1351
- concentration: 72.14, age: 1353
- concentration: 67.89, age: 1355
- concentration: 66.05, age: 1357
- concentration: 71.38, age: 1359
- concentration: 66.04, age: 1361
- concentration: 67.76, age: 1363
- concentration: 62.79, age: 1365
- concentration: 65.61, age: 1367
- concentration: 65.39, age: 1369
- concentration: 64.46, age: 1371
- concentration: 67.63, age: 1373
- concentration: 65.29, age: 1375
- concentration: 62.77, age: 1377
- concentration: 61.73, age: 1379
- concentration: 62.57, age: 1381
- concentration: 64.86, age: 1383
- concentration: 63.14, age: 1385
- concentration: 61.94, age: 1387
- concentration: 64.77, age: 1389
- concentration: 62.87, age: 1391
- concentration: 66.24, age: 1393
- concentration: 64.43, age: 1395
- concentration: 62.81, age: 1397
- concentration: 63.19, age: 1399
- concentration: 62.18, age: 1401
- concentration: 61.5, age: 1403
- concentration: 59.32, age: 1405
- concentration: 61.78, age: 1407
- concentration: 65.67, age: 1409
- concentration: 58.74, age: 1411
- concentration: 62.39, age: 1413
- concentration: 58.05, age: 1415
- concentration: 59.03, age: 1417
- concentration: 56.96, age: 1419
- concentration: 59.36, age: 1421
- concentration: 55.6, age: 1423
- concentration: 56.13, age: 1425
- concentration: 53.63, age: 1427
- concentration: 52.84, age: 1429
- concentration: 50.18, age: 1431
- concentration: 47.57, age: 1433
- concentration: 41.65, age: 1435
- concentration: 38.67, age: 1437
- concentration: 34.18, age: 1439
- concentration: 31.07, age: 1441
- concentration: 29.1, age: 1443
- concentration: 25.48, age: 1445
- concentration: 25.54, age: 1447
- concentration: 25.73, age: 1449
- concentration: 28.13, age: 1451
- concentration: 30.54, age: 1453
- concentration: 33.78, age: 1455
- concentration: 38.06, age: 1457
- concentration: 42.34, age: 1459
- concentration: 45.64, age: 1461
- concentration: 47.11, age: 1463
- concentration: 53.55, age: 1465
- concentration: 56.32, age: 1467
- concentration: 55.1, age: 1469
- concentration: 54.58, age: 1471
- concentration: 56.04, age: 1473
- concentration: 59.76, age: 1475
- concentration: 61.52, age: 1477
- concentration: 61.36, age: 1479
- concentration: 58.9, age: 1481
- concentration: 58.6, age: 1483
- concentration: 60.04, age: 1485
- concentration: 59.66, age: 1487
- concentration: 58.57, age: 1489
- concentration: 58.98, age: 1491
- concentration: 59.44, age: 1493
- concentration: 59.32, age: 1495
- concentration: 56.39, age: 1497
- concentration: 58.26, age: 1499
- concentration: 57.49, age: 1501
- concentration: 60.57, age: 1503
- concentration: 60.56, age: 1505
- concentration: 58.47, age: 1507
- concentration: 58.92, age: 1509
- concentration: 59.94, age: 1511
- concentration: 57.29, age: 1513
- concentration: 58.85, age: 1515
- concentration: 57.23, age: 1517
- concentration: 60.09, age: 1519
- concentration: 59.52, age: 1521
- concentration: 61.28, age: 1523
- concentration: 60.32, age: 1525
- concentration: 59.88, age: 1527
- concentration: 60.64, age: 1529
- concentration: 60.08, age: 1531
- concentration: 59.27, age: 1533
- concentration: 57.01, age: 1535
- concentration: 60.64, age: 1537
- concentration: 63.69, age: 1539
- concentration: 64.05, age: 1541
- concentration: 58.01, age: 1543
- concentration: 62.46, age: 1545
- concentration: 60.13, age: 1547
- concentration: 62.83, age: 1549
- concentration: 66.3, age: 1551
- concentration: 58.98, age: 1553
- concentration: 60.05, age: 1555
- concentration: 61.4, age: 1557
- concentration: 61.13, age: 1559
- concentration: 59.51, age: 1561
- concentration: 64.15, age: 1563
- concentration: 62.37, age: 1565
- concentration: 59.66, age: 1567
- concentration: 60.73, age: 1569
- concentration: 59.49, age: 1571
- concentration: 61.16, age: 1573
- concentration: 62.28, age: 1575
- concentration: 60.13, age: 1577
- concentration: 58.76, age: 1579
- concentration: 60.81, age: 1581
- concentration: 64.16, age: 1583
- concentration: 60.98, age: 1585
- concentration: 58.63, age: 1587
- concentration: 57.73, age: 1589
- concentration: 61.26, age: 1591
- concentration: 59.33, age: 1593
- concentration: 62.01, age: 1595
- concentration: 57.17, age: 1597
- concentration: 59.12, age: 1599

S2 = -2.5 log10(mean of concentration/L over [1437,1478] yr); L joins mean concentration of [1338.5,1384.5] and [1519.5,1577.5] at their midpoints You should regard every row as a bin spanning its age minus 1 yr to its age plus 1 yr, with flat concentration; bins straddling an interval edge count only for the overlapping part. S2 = 0.46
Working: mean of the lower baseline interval 67.1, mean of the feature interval 41.6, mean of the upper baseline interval 60.9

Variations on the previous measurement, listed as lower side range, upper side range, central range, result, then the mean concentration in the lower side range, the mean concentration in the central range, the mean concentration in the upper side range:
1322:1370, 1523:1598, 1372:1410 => 0.05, 68.2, 63.4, 60.7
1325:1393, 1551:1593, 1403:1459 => 0.37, 66.8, 46.1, 60.8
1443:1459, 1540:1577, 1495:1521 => -0.25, 30.4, 58.7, 61.3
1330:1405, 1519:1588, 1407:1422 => 0.08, 66.1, 60.1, 60.9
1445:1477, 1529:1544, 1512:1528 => -0.05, 43.5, 59.3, 60.4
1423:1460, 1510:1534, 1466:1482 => -0.23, 38.5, 57.9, 59.5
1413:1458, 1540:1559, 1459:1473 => -0.08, 42.8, 51.6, 61.6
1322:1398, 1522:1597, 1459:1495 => 0.12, 66.7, 56.4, 60.8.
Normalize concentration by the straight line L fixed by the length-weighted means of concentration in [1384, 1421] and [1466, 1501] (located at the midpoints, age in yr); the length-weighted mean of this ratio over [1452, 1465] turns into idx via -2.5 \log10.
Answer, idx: 0.412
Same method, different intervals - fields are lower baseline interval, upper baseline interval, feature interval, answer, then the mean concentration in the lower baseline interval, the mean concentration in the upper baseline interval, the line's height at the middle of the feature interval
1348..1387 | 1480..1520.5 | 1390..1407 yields 0.03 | 66.1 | 58.9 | 64.4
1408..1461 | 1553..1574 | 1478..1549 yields -0.10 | 44.7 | 60.9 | 54.6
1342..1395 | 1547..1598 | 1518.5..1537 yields 0.04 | 66.3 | 60.8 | 62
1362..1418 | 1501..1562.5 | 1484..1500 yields 0.04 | 63.2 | 60.3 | 61.1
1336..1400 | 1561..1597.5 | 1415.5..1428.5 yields 0.15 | 66.4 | 60.6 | 64.9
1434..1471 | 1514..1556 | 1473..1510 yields -0.21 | 38.3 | 60.5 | 48.8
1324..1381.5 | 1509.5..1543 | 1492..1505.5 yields 0.04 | 67.5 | 59.9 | 61.1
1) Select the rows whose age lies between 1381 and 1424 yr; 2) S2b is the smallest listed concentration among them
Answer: 55.6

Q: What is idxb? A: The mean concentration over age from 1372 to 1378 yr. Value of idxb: 65.2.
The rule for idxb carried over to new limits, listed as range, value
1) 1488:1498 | 58.5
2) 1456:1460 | 40.2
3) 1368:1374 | 65.8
